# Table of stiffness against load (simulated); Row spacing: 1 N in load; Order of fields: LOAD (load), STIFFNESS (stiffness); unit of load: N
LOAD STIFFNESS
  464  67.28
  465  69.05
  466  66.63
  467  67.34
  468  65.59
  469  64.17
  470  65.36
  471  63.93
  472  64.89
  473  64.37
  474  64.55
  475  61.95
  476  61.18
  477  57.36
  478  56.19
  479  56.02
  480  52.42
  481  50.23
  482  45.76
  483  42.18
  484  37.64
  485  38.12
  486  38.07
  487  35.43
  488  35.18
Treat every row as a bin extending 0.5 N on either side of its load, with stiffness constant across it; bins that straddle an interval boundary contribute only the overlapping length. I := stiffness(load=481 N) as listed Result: 50.23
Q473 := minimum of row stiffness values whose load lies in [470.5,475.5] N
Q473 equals 61.95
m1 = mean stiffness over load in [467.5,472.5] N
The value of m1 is 64.8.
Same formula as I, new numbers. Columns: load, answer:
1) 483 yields 42.18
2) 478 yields 56.19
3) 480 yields 52.42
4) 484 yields 37.64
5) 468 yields 65.59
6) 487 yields 35.43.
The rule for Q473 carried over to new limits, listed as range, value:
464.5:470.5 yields 64.17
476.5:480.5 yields 52.42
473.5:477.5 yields 57.36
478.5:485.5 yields 37.64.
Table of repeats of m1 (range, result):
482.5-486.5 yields 39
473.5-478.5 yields 60.2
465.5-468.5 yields 66.5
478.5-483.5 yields 49.3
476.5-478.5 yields 56.8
